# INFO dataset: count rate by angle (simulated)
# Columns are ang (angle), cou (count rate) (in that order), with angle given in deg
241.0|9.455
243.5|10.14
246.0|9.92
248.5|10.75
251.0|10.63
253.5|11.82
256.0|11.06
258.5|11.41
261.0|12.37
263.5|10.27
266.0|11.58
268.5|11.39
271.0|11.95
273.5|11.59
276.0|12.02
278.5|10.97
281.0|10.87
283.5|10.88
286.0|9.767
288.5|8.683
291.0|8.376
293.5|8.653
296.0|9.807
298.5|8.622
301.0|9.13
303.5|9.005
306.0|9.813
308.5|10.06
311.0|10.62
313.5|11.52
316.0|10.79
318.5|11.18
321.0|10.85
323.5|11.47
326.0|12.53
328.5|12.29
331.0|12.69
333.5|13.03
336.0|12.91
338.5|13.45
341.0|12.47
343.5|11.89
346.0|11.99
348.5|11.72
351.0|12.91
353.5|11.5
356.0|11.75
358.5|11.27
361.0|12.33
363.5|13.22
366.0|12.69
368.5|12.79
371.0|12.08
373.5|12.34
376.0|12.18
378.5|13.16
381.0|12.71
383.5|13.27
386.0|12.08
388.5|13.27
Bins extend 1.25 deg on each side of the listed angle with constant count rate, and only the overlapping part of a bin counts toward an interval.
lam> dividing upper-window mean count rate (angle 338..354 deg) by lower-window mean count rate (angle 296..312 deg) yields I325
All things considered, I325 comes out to 1.3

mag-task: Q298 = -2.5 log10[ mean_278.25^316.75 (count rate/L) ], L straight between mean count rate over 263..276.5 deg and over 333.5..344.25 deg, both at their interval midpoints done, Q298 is 0.22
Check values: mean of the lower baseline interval 11.5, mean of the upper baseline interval 12.8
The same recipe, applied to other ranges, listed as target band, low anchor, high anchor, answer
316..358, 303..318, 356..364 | -0.074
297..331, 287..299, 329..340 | 0.028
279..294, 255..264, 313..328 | 0.180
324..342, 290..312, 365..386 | -0.183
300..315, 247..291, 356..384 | 0.152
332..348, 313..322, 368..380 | -0.086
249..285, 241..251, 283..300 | -0.164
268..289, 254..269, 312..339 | 0.055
